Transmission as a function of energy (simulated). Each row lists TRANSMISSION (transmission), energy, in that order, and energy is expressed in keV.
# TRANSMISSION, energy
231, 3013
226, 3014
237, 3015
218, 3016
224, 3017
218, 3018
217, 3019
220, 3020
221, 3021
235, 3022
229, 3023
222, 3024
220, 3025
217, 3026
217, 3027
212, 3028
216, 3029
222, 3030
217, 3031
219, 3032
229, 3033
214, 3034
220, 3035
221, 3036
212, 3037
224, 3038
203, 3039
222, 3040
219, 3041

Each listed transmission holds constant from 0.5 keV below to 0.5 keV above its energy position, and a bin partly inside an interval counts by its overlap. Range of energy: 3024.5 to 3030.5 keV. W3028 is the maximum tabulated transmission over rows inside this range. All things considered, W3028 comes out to 222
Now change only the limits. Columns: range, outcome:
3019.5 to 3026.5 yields 235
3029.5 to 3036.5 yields 229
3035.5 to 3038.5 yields 224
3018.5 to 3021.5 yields 221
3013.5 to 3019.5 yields 237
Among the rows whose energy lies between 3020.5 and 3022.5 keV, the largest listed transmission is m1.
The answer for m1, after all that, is 235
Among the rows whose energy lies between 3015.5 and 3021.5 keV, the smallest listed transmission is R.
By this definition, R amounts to 217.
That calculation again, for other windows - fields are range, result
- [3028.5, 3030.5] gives 216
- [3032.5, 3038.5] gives 212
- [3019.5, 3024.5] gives 220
